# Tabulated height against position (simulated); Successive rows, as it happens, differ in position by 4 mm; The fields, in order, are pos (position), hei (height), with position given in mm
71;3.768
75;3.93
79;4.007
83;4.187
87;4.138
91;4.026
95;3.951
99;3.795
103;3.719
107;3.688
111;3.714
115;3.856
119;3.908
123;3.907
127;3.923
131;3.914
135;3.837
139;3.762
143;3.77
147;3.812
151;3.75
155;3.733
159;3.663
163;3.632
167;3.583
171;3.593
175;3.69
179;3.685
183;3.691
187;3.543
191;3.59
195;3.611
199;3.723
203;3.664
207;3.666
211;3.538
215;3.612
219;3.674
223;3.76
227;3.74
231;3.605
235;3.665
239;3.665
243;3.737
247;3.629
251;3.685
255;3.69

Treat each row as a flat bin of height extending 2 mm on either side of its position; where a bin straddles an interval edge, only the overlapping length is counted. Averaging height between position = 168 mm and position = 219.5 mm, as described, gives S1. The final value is 3.63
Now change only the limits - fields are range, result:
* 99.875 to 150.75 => 3.81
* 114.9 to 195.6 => 3.74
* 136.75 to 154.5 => 3.77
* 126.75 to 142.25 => 3.84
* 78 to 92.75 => 4.1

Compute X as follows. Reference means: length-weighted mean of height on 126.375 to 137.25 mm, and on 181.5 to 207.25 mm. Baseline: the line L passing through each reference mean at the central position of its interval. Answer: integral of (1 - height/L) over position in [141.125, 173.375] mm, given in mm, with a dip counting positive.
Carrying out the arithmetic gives 0.8 mm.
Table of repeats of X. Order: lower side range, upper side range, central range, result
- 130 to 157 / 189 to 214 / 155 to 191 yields 0.7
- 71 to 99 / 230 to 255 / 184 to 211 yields 1.0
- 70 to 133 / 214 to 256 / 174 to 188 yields 0.4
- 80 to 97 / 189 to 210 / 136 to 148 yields 0.3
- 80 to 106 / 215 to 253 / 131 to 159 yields 0.6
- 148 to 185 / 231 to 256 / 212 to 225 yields 0.0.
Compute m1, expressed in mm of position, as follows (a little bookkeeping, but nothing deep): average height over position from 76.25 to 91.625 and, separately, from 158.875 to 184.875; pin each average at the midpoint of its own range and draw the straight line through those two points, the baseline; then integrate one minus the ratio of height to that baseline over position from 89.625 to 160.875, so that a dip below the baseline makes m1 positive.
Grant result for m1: 1.1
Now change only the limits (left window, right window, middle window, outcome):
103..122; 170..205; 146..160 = -0.11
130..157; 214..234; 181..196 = 0.49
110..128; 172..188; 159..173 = 0.35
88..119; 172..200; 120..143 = -0.55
